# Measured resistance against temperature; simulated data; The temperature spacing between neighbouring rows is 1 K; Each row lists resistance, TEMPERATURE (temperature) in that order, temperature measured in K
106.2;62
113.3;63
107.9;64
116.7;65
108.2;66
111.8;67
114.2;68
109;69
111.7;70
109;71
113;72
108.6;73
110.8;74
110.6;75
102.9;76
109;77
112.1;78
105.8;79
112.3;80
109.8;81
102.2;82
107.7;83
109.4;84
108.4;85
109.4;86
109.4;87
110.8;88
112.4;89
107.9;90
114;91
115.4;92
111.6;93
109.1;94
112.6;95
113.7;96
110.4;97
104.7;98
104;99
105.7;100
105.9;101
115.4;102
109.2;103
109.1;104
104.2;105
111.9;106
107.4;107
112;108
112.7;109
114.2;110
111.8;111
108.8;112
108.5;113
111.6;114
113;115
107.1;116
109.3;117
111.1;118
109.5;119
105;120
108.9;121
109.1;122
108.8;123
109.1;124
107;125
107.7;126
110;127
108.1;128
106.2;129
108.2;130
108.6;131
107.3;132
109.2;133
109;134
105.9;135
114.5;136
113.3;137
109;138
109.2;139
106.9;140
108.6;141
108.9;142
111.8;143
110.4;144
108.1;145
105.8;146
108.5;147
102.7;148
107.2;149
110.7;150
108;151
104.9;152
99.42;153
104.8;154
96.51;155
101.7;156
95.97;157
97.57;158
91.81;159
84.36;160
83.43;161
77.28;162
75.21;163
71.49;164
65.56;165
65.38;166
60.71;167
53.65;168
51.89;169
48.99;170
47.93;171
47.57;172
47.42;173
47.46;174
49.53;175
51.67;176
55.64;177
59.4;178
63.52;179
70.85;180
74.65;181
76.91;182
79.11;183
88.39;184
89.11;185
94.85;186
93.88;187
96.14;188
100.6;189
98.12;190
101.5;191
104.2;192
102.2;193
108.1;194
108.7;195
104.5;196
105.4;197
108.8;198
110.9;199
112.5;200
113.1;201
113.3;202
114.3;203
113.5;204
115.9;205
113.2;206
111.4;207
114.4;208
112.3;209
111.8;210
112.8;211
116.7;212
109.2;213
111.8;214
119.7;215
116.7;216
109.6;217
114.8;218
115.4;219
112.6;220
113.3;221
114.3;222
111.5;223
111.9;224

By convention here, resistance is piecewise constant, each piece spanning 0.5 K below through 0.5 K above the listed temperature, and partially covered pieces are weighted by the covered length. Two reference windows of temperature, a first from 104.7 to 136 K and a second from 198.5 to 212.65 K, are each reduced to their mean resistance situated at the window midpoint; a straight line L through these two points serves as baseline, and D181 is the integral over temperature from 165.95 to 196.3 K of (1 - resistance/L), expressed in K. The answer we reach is 9.9 K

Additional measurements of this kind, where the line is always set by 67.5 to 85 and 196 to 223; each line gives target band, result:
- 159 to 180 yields 9.5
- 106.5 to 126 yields 0.1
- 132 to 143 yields 0.1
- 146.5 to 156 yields 0.6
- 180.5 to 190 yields 2.0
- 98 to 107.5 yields 0.2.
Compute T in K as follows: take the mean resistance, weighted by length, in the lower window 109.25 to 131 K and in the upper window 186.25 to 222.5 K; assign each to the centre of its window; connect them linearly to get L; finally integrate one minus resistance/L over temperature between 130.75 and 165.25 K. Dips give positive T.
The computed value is 2.6 K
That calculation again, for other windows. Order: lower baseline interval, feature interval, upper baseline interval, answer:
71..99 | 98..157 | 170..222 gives -2.2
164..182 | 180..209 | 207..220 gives -5.0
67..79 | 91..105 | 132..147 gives 0.0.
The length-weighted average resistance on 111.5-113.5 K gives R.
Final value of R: 109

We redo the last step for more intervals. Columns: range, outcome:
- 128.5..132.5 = 108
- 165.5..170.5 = 56.1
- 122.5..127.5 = 109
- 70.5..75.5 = 110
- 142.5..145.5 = 110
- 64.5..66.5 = 112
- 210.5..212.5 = 115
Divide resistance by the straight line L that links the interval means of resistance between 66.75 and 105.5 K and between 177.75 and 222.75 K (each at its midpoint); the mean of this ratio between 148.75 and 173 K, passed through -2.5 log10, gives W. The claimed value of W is 0.30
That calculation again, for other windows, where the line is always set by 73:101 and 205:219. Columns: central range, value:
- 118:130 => 0.02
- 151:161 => 0.15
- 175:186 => 0.50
